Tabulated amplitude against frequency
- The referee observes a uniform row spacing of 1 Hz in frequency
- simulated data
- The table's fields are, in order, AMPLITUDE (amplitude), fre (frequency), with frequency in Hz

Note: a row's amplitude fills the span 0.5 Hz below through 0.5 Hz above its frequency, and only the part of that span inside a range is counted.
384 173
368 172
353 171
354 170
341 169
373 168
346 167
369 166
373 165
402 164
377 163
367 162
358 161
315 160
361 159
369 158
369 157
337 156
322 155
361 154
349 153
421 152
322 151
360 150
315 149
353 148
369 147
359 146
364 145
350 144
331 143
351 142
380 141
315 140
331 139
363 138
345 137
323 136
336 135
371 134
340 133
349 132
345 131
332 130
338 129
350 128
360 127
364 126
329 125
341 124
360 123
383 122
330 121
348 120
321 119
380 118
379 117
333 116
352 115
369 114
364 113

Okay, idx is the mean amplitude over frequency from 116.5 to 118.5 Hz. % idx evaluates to 380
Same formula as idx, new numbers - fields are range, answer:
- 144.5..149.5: 352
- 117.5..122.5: 352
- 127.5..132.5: 343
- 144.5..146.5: 362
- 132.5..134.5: 356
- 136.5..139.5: 346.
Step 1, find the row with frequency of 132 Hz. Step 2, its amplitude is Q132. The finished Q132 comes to 349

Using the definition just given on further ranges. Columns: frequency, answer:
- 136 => 323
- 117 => 379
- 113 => 364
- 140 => 315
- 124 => 341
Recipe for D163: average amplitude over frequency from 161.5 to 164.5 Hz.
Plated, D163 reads 382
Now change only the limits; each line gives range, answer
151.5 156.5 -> 358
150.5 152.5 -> 372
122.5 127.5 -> 351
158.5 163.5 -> 356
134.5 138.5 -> 342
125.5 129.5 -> 353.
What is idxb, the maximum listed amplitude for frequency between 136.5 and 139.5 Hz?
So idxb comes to 363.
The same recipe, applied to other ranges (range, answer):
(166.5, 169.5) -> 373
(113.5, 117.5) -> 379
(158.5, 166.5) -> 402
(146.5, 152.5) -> 421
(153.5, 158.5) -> 369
